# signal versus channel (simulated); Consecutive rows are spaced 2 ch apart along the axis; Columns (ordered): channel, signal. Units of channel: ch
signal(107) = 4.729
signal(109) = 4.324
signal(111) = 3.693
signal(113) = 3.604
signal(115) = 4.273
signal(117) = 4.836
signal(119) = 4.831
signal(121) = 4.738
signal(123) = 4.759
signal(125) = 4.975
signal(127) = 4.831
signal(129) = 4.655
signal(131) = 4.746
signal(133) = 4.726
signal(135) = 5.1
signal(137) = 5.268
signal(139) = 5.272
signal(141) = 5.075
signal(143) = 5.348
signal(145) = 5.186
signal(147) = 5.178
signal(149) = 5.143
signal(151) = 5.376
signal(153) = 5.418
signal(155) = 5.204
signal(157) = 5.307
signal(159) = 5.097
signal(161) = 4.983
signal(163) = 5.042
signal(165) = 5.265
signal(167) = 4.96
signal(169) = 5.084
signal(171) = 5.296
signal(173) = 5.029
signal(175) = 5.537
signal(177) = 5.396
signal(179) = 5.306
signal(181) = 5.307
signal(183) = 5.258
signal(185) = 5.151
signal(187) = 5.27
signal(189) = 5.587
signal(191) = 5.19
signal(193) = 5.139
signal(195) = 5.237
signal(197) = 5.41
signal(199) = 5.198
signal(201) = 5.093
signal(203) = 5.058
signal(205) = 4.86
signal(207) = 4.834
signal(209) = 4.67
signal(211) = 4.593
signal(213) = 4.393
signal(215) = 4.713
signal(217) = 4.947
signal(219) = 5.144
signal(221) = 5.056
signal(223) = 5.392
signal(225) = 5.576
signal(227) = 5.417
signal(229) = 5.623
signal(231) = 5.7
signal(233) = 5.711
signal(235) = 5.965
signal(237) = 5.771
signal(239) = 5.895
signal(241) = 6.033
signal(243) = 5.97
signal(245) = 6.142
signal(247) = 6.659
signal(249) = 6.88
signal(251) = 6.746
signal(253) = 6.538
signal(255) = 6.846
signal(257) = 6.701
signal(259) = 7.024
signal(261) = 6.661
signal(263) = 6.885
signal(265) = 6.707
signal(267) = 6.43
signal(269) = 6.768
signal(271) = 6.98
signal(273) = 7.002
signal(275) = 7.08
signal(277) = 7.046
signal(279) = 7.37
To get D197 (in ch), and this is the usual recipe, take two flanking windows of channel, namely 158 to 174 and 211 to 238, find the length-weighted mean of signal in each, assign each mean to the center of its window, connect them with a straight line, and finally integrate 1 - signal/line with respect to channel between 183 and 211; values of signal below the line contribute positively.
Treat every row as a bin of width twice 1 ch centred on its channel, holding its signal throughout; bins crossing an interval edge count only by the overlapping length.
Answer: 0.5 ch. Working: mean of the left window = 5.09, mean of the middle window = 5.12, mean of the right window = 5.31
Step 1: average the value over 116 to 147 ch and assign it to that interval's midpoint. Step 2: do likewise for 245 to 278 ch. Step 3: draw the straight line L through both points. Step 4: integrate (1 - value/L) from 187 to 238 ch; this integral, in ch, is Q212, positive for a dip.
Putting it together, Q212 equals 7.4 ch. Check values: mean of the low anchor 4.96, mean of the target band 5.21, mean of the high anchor 6.79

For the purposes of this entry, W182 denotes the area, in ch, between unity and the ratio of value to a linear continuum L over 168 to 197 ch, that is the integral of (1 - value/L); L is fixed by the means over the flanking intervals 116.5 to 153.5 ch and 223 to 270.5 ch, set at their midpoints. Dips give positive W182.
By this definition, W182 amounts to 1.46 ch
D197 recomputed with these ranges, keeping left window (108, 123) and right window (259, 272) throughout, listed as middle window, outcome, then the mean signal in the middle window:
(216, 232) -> 1.9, 5.36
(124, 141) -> -1.2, 4.95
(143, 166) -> -1.1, 5.21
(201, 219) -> 3.3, 4.8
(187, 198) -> 0.6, 5.31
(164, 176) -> 0.1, 5.2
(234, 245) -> 0.7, 5.95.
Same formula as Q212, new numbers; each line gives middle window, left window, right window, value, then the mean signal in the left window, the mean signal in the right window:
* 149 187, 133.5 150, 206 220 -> -1.5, 5.18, 4.76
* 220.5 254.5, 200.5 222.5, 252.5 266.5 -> -0.5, 4.86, 6.76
